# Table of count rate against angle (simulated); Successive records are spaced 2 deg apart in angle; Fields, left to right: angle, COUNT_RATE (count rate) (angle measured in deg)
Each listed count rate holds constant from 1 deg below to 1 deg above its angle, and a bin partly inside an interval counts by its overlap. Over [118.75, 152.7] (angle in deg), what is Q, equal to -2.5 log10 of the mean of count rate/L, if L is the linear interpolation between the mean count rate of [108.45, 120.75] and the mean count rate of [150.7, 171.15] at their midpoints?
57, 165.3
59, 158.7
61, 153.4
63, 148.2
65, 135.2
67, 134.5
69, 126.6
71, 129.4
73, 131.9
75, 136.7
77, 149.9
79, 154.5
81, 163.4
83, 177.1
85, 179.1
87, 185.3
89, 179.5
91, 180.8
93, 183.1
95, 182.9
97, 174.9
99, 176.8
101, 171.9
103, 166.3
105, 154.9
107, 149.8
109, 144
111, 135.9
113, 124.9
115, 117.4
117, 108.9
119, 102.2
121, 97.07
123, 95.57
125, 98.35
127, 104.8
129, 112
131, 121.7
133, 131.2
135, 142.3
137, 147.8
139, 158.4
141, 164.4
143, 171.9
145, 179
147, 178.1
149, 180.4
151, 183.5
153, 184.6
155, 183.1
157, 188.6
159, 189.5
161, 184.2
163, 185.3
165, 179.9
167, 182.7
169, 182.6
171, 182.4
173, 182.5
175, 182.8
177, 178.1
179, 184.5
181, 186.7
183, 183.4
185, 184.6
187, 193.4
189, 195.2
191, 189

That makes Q 0.075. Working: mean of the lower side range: 120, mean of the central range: 141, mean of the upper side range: 184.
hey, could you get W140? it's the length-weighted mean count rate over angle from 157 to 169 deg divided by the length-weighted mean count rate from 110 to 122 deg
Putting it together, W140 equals 1.61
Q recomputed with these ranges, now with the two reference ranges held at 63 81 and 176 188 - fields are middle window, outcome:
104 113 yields 0.08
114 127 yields 0.47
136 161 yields -0.03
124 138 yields 0.32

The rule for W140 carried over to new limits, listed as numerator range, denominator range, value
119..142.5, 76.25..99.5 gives 0.72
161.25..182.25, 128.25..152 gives 1.17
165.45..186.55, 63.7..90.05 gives 1.20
